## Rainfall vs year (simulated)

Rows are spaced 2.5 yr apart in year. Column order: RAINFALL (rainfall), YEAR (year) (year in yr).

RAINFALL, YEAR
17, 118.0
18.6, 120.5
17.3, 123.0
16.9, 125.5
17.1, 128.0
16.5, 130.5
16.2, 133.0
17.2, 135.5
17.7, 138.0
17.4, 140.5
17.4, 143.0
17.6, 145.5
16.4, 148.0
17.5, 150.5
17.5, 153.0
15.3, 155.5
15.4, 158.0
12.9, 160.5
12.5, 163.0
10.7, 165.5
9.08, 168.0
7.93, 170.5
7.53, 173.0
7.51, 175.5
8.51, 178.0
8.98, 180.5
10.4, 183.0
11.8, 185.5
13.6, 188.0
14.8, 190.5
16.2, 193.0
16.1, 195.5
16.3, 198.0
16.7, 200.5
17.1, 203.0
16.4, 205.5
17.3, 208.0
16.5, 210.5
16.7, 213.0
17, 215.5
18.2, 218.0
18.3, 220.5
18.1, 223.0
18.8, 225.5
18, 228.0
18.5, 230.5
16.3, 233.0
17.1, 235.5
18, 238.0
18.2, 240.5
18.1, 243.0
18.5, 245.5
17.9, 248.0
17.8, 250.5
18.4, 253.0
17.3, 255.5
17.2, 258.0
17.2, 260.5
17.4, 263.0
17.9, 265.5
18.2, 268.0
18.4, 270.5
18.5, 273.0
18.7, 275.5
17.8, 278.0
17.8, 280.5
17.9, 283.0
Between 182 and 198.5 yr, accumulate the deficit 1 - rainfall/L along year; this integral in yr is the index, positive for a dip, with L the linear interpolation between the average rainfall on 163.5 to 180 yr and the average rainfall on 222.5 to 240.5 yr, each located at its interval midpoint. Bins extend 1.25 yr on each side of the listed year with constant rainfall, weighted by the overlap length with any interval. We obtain -3.6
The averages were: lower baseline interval 8.74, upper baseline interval 17.8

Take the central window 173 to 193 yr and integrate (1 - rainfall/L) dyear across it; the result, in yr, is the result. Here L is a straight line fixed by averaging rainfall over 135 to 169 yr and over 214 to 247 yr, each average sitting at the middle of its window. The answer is 6.67 yr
